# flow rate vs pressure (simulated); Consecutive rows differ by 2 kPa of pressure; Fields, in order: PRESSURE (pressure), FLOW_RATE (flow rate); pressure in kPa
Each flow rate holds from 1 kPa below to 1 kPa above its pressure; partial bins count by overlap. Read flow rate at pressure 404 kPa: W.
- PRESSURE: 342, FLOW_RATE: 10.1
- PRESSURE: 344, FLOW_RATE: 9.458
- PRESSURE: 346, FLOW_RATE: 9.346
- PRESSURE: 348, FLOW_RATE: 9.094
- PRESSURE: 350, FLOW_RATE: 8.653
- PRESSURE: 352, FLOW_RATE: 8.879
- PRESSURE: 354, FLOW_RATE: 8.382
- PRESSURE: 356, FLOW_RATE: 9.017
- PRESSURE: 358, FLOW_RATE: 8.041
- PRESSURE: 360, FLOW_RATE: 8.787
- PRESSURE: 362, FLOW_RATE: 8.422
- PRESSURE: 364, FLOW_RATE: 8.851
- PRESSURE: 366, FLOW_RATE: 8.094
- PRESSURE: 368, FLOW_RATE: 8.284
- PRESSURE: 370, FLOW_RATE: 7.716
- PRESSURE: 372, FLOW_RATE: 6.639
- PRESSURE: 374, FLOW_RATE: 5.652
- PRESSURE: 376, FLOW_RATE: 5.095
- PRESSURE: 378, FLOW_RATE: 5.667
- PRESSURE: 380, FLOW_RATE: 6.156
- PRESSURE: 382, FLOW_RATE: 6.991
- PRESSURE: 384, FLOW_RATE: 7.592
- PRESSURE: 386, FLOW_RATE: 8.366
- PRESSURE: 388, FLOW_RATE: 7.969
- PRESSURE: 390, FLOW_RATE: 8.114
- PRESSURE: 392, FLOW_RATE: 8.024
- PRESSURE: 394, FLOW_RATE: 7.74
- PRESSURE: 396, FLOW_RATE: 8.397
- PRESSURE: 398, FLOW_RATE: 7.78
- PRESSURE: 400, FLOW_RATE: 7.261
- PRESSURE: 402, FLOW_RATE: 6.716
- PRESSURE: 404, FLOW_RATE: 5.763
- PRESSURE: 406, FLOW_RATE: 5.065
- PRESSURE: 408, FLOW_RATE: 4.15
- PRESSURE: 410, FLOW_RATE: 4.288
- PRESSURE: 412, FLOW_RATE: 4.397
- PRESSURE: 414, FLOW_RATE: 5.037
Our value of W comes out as 5.763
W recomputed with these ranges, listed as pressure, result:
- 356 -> 9.017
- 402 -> 6.716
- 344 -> 9.458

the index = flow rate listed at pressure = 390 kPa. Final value 8.114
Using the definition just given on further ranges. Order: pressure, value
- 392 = 8.024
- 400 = 7.261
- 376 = 5.095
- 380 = 6.156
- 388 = 7.969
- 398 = 7.78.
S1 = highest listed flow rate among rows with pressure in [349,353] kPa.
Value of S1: 8.879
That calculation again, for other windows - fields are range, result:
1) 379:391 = 8.366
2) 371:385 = 7.592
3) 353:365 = 9.017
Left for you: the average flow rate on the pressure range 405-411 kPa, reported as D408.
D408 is 4.5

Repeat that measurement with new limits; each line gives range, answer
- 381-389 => 7.73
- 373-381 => 5.64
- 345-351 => 9.03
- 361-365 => 8.64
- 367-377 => 6.68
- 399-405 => 6.58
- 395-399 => 8.09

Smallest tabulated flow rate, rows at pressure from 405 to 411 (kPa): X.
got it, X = 4.15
